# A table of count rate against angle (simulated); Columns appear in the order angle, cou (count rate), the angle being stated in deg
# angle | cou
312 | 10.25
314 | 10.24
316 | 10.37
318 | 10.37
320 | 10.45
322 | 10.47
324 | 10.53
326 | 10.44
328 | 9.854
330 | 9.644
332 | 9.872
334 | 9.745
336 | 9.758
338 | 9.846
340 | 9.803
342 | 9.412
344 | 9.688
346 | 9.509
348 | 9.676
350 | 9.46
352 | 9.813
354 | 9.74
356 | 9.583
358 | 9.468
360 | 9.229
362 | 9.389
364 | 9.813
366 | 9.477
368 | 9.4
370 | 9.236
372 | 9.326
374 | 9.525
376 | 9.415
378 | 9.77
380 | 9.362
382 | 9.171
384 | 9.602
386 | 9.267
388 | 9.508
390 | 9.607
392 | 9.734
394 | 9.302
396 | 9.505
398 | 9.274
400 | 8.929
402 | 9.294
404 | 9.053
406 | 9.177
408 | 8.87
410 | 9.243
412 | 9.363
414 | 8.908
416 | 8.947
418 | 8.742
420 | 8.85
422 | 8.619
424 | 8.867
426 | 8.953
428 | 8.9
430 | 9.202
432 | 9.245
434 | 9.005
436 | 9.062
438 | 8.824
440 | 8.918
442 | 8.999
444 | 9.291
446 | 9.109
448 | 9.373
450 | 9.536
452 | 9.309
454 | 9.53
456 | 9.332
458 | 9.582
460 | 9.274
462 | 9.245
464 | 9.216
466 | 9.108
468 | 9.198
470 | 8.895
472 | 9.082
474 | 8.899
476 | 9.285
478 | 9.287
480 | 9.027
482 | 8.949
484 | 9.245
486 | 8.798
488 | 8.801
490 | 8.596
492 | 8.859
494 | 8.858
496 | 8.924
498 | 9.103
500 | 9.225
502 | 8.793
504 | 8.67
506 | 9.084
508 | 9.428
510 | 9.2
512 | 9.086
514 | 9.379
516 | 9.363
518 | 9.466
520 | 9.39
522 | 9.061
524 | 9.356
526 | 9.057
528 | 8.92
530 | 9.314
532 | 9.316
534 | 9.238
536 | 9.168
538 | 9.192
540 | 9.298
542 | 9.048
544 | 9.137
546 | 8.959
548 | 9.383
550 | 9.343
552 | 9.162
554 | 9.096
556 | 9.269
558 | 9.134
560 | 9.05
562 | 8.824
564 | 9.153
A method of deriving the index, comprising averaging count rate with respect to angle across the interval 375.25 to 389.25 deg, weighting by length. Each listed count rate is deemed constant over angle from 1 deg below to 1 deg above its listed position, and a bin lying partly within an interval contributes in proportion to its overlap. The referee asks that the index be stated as 9.45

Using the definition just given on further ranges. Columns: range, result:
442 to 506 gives 9.11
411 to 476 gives 9.11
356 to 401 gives 9.43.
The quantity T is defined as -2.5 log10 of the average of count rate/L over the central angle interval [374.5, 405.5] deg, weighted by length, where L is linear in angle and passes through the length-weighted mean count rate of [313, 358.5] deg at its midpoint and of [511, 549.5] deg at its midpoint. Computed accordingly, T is 0.04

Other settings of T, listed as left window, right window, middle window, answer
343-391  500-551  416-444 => 0.05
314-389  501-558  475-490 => 0.04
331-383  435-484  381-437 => 0.03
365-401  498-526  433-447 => 0.03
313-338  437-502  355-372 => 0.05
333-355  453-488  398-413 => 0.03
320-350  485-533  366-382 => 0.03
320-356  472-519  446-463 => -0.01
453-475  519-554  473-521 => 0.02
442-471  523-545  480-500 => 0.04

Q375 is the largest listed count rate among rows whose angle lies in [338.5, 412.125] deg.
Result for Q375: 9.813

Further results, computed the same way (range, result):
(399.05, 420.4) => 9.363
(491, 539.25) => 9.466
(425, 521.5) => 9.582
